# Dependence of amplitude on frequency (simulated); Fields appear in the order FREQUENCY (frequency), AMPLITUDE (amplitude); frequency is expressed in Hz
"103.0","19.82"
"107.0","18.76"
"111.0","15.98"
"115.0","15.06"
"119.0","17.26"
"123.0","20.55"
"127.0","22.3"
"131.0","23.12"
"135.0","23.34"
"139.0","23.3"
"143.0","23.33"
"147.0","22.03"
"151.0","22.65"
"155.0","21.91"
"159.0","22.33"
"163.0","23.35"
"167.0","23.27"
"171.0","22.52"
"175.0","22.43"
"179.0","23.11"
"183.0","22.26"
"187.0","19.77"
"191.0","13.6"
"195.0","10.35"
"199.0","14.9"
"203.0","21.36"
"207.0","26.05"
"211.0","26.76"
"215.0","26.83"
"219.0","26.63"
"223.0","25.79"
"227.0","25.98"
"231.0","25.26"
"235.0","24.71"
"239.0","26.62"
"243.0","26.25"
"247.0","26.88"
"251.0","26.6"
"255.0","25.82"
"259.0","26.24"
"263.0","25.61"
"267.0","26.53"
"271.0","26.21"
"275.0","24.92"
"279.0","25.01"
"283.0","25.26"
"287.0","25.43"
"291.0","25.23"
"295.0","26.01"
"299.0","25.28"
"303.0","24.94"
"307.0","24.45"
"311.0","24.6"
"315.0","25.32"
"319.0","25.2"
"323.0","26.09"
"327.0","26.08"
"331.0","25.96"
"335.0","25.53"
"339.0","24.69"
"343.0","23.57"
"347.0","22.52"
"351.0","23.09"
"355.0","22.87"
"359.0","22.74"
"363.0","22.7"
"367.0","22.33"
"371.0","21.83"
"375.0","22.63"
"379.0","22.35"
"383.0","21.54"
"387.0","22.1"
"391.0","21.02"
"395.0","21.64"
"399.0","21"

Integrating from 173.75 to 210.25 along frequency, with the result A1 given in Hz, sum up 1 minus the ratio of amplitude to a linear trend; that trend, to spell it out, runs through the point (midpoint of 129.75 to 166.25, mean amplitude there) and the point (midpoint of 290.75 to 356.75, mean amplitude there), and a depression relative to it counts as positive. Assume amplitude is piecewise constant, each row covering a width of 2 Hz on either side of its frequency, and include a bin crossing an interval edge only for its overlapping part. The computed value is 6.0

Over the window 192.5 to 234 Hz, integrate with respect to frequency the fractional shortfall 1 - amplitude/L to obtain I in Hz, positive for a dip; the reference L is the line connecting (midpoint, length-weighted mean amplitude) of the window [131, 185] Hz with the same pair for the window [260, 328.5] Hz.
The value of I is 1.7 Hz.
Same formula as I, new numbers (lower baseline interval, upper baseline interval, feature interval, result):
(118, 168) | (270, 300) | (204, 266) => -4.51 Hz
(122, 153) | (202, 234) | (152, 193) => 4.18 Hz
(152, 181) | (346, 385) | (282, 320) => -4.44 Hz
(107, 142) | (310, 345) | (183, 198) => 4.23 Hz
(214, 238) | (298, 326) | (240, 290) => -0.70 Hz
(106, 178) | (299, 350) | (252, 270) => -1.84 Hz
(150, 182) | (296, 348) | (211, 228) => -2.10 Hz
